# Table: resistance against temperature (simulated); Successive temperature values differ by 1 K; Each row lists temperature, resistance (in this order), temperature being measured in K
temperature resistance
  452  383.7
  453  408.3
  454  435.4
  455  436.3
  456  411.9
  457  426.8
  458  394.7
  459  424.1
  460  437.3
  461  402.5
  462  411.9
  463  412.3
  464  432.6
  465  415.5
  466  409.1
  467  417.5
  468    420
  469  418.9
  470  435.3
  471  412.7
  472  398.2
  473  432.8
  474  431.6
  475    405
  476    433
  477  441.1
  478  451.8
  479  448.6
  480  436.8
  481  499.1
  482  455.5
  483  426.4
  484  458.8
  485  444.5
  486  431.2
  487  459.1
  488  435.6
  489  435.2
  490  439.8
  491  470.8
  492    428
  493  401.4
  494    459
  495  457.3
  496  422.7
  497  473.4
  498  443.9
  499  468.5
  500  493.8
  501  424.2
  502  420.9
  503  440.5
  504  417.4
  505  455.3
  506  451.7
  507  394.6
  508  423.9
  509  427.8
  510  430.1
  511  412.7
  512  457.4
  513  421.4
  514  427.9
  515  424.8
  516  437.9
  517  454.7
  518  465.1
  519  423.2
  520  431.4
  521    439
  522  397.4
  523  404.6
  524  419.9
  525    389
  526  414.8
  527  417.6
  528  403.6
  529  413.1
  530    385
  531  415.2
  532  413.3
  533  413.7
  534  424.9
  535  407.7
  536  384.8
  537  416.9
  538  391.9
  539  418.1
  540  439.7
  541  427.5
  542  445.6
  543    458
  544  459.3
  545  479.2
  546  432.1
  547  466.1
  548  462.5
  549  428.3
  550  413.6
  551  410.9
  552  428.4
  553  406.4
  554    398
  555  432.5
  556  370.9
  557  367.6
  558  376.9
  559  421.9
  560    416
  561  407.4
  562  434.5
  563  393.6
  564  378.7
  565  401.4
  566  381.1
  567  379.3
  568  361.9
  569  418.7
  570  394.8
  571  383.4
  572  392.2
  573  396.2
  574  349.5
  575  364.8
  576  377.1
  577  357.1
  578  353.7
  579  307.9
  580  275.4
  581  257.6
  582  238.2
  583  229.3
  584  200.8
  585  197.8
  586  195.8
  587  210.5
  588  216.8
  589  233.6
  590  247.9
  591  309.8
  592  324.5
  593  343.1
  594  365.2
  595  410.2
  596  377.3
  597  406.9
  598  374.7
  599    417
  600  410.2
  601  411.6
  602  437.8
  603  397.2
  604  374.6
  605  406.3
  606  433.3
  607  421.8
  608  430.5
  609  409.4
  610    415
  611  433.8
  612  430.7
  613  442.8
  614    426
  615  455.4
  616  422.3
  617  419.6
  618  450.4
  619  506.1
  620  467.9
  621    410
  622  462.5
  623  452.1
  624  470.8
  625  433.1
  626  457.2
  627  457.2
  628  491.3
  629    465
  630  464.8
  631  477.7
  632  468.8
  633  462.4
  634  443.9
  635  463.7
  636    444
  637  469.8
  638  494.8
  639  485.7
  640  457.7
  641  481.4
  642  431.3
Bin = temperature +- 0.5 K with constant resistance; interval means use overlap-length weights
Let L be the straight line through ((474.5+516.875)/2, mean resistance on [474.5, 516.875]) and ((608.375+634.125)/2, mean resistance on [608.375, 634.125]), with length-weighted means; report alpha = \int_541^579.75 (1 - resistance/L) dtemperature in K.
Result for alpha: 3.7 K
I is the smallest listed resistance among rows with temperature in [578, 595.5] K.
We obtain 195.8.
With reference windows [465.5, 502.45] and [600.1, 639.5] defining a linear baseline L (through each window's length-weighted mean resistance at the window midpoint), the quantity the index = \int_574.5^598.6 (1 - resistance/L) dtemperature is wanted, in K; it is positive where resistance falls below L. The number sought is 7.8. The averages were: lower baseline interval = 439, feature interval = 299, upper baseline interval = 445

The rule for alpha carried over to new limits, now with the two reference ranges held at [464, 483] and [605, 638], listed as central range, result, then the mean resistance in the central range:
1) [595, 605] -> 1.00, 402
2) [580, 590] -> 4.96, 224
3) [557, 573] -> 1.69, 395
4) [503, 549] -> 1.12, 427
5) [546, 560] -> 0.82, 415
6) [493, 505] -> -0.32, 446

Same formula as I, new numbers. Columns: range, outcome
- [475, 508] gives 394.6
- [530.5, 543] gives 384.8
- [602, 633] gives 374.6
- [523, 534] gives 385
